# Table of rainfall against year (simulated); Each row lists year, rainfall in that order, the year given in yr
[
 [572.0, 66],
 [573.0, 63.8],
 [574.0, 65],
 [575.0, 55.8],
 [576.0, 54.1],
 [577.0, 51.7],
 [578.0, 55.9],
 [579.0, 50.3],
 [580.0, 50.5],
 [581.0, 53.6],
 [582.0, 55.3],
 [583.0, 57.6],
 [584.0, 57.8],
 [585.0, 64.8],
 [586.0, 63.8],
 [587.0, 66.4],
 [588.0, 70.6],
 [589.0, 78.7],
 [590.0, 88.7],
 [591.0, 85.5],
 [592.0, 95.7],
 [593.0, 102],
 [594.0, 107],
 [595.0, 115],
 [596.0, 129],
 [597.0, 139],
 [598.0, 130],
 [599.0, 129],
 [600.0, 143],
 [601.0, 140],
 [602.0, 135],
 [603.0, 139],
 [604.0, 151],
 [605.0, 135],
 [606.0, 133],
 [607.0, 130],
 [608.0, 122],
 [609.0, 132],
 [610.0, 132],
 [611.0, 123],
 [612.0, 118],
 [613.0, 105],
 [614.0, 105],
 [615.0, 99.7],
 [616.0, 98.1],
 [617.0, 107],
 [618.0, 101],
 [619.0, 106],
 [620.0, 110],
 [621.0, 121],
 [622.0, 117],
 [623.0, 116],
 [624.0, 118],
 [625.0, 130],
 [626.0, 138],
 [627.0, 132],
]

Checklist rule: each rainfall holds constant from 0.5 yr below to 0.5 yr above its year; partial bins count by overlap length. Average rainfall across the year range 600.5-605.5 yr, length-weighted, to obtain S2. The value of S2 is 140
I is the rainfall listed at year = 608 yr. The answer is 122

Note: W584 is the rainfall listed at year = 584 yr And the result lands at 57.8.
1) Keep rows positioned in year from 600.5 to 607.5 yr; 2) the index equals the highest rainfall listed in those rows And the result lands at 151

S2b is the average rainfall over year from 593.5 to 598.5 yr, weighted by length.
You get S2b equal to 124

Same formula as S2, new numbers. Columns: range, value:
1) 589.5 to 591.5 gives 87.1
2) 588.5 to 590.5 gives 83.7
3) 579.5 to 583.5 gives 54.2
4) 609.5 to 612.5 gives 124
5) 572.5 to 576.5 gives 59.7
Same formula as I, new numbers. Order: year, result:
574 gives 65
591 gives 85.5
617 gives 107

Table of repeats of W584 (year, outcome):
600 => 143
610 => 132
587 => 66.4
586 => 63.8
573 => 63.8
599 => 129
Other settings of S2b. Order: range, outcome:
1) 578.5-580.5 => 50.4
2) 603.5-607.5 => 137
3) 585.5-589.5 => 69.9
